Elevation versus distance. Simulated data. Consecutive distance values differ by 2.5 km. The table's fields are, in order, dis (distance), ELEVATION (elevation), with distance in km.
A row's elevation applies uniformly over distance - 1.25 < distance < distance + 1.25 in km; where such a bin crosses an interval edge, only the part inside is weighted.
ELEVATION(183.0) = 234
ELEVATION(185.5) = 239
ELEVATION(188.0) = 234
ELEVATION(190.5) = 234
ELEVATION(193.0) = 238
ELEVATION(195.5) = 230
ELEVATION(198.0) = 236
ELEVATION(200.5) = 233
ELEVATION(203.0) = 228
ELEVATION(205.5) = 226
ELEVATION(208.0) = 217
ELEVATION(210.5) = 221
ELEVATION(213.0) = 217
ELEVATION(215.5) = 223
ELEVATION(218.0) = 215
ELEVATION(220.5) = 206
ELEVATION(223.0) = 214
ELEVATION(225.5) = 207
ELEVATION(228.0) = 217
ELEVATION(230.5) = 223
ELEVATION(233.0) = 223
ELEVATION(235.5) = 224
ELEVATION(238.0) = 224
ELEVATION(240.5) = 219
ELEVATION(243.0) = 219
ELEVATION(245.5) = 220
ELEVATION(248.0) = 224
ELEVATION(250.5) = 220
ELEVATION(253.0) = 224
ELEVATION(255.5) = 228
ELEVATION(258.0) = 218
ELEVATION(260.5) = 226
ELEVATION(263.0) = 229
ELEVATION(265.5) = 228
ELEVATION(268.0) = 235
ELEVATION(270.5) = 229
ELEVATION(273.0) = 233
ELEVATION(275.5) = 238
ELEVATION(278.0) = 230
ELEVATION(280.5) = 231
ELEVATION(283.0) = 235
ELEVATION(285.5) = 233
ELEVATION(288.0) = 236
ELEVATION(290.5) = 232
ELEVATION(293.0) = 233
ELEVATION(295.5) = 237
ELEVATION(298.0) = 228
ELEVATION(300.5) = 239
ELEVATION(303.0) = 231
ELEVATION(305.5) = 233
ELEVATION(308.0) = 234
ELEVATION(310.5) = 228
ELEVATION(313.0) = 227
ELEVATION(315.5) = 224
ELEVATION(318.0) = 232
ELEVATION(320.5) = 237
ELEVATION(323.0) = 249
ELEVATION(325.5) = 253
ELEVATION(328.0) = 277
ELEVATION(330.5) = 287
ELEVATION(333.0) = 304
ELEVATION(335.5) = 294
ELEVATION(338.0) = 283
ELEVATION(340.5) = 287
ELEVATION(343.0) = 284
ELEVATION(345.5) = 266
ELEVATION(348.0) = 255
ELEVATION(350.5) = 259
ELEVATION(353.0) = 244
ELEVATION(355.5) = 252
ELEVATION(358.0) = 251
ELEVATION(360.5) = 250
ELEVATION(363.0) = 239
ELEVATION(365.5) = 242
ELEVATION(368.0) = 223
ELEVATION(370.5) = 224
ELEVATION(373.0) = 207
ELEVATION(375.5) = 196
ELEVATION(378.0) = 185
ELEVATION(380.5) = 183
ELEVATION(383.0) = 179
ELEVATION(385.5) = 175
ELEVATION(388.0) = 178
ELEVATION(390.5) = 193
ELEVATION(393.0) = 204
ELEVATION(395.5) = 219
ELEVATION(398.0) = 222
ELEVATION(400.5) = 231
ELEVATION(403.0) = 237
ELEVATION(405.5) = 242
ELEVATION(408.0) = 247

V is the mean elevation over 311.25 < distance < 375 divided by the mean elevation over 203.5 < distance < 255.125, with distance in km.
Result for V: 1.2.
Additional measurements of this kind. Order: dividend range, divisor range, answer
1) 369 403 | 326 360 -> 0.74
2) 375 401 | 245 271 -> 0.87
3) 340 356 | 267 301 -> 1.13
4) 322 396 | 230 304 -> 1.04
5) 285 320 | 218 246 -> 1.07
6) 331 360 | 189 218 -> 1.19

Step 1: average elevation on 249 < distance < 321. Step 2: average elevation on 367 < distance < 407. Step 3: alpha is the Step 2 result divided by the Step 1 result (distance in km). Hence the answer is 0.89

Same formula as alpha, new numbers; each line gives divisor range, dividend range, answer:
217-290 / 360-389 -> 0.92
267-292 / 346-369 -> 1.06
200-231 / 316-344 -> 1.24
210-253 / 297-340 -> 1.15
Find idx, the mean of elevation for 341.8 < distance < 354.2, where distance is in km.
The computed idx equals 262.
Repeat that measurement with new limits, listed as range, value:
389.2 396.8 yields 205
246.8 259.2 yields 223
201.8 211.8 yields 223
